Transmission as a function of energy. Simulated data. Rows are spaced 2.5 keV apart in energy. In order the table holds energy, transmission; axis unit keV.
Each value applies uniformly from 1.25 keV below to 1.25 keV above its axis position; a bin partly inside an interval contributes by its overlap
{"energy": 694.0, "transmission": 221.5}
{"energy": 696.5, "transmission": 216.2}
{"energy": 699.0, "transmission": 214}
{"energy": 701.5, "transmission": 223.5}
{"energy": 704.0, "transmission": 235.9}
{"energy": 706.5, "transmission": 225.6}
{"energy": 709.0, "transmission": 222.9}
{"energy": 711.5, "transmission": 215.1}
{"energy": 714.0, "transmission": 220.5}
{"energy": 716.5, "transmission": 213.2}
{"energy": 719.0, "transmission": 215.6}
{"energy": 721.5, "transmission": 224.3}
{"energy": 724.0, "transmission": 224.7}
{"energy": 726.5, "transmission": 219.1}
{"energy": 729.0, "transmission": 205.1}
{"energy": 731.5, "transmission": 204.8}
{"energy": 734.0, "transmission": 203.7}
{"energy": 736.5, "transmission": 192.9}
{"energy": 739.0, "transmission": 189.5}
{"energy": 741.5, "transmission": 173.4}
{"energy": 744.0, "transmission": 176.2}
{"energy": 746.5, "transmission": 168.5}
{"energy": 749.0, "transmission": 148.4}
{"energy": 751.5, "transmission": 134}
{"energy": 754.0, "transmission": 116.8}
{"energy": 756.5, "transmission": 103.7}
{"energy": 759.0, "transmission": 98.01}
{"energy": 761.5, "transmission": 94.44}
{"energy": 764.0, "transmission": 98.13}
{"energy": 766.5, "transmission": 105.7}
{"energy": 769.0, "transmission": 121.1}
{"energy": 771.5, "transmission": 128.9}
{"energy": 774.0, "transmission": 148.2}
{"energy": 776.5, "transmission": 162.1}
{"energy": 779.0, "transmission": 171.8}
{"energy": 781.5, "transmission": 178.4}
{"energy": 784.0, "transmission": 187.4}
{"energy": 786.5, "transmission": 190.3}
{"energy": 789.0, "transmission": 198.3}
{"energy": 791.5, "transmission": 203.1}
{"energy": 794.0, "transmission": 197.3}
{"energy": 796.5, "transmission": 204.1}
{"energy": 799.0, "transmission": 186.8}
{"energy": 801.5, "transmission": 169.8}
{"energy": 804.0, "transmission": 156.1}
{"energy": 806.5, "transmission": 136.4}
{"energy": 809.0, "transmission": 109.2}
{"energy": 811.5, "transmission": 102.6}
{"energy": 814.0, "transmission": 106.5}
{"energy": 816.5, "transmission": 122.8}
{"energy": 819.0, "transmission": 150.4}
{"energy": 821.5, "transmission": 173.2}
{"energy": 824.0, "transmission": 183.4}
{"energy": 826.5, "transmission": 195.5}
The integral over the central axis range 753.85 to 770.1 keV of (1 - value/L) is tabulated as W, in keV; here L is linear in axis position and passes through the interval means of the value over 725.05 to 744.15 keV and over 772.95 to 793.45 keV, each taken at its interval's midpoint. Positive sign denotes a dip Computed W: 7.2 keV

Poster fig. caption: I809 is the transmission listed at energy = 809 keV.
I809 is 109.2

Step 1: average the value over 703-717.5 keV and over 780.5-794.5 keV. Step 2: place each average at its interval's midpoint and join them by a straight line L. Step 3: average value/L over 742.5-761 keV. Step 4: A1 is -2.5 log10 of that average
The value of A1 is 0.47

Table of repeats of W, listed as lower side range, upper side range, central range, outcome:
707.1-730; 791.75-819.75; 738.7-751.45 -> 2.0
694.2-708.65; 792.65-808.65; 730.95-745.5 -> 1.1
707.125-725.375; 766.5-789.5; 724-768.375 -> 8.6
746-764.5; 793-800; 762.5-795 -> 1.0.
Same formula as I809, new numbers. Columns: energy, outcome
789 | 198.3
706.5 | 225.6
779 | 171.8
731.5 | 204.8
